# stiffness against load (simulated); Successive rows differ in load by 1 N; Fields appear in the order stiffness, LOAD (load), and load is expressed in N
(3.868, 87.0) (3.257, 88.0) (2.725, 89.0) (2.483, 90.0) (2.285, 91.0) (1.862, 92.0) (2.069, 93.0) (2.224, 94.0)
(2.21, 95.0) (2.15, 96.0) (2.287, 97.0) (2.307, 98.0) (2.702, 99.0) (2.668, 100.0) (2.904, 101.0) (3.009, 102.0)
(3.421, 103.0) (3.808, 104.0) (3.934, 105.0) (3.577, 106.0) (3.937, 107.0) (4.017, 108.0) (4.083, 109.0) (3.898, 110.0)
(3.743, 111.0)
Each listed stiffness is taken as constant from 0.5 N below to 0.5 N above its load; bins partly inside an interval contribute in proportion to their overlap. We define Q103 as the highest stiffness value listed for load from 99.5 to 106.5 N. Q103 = 3.934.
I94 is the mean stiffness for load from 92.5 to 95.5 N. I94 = 2.17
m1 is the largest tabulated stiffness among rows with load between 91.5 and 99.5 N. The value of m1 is 2.702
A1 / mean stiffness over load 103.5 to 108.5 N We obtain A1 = 3.85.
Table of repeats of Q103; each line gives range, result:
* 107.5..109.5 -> 4.083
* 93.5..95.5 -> 2.224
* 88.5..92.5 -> 2.725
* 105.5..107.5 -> 3.937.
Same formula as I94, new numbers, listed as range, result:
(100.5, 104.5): 3.29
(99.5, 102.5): 2.86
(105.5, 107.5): 3.76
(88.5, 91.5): 2.5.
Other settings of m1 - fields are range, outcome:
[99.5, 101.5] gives 2.904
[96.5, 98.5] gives 2.307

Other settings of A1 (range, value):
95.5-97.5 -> 2.22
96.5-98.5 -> 2.3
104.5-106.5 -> 3.76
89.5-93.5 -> 2.17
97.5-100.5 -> 2.56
